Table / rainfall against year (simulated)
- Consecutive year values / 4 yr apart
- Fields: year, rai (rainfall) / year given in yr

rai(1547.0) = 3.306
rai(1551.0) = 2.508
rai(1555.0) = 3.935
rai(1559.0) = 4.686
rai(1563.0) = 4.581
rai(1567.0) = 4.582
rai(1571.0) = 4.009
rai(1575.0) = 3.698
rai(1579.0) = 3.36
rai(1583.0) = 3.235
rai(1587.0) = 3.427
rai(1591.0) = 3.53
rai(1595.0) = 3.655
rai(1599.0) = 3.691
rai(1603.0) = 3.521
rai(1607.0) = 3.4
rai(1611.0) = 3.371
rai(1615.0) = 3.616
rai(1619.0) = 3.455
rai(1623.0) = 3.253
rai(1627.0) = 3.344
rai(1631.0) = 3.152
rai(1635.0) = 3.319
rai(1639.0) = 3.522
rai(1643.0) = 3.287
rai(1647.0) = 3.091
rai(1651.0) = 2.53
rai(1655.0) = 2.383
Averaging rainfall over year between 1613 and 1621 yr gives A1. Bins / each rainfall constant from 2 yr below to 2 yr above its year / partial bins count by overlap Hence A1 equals 3.54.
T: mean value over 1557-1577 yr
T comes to 4.31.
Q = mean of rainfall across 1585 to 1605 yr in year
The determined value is 3.56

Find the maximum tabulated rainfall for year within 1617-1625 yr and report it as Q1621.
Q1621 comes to 3.455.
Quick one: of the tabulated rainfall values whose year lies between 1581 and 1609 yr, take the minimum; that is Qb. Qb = 3.235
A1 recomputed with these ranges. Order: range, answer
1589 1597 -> 3.59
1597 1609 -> 3.54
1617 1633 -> 3.3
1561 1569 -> 4.58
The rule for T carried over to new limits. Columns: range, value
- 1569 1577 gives 3.85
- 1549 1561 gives 3.71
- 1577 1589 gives 3.34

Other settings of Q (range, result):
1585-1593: 3.48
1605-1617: 3.46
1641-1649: 3.19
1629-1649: 3.27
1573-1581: 3.53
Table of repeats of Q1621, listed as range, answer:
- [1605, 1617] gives 3.616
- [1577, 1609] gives 3.691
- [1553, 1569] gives 4.686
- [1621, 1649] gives 3.522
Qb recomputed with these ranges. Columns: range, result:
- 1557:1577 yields 3.698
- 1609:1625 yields 3.253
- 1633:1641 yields 3.319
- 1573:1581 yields 3.36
